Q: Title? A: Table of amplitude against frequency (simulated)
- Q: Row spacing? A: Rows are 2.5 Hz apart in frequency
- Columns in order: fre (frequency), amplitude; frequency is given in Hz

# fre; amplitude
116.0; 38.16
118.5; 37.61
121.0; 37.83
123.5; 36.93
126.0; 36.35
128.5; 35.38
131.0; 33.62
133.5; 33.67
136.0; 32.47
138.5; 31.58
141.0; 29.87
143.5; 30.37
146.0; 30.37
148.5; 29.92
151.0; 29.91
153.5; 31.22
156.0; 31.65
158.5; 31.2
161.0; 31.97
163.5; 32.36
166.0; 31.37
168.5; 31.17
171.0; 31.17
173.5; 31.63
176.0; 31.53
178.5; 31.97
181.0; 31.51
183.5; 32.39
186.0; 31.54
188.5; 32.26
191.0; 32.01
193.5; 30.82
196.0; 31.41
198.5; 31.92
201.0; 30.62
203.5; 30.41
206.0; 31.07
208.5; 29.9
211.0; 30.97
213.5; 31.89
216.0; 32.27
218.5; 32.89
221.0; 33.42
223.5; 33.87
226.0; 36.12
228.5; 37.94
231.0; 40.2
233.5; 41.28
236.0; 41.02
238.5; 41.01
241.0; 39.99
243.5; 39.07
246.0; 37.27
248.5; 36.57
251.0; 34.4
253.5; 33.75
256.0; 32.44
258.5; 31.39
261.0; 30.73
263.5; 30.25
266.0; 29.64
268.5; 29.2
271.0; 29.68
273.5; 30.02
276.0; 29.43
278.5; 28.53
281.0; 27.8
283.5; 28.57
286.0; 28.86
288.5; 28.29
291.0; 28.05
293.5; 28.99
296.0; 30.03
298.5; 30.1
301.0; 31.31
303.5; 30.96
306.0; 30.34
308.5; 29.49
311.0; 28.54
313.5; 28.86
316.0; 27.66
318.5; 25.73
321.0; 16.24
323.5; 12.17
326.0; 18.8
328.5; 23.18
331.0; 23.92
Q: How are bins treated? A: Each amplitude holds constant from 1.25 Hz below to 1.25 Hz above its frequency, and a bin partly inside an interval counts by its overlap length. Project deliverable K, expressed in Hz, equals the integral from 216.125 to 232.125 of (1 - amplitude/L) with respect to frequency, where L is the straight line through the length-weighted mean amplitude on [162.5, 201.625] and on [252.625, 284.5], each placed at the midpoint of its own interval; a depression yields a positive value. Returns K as -2.38 Hz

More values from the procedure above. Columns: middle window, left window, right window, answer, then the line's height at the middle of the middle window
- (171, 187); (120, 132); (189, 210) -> 0.36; 32.5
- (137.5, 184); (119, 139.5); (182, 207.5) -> 2.79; 33.2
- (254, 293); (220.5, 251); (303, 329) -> 2.60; 31.7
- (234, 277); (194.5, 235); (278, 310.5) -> -3.53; 31.4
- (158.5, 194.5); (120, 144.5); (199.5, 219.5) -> 0.72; 32.3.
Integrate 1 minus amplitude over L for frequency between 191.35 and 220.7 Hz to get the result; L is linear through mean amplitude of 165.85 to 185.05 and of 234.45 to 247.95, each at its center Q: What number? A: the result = 3.2 Hz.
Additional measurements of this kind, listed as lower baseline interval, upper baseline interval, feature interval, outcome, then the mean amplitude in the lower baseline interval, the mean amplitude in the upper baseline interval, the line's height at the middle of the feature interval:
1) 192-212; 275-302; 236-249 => -3.9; 30.9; 29.1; 30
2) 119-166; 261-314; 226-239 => -3.9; 32.6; 29.4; 30.6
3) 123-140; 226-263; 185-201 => 1.8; 34.1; 36.8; 35.6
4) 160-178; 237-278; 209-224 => 0.1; 31.6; 33.4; 32.6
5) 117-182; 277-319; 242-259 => -2.9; 32.5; 29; 30.1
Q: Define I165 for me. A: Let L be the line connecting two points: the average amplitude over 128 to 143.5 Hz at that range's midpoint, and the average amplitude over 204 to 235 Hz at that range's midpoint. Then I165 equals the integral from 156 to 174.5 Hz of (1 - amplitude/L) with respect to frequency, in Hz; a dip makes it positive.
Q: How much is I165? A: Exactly 0.9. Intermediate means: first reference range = 32.4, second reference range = 34.3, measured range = 31.6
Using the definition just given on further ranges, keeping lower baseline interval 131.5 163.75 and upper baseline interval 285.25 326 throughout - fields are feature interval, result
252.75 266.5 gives -1.5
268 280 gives -0.7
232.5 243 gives -4.3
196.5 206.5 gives -0.4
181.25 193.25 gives -0.7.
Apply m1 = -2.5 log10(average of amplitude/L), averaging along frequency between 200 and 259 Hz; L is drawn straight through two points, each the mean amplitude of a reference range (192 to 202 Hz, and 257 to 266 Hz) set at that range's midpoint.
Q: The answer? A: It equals -0.14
